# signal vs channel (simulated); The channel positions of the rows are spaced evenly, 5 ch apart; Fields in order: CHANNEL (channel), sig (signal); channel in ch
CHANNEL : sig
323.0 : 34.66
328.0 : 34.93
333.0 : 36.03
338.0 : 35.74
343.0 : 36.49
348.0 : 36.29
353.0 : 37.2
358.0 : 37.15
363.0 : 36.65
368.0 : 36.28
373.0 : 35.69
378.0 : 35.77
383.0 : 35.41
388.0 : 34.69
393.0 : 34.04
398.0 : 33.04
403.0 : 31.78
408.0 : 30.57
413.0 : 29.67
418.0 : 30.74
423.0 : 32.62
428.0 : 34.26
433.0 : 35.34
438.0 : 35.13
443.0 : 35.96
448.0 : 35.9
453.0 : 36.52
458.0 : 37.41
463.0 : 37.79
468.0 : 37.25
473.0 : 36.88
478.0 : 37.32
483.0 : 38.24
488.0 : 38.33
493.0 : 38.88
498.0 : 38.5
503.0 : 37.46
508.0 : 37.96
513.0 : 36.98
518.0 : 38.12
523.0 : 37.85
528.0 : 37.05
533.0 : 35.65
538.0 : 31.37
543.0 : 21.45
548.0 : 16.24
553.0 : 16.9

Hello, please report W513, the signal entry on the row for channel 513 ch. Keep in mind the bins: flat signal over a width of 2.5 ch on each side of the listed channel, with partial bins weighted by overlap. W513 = 36.98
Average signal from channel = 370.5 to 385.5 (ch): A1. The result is 35.6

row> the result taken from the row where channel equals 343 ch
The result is 36.49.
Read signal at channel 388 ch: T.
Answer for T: 34.69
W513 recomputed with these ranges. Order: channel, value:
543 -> 21.45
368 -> 36.28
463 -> 37.79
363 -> 36.65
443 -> 35.96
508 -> 37.96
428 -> 34.26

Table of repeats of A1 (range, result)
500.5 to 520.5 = 37.6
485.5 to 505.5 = 38.3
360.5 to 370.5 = 36.5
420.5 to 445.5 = 34.7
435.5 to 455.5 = 35.9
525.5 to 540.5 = 34.7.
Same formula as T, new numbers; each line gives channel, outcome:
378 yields 35.77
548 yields 16.24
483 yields 38.24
